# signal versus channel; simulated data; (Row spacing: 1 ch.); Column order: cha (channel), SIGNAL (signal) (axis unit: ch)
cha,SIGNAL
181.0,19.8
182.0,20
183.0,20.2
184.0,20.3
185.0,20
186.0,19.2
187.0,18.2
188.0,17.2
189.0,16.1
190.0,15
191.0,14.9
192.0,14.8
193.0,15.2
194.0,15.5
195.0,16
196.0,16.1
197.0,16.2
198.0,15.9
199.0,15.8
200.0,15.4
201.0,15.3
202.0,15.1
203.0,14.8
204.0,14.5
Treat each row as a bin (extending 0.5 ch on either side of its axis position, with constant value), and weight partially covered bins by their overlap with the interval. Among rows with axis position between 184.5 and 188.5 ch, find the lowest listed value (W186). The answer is 17.2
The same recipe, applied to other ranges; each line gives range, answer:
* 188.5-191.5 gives 14.9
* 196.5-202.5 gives 15.1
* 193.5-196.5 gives 15.5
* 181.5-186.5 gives 19.2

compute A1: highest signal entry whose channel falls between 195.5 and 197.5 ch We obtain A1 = 16.2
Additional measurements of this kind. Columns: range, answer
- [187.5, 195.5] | 17.2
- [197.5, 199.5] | 15.9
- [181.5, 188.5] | 20.3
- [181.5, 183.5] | 20.2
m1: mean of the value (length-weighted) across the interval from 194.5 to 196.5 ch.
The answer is 16.1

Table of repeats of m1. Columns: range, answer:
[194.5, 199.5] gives 16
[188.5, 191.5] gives 15.3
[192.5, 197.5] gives 15.8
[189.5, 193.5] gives 15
